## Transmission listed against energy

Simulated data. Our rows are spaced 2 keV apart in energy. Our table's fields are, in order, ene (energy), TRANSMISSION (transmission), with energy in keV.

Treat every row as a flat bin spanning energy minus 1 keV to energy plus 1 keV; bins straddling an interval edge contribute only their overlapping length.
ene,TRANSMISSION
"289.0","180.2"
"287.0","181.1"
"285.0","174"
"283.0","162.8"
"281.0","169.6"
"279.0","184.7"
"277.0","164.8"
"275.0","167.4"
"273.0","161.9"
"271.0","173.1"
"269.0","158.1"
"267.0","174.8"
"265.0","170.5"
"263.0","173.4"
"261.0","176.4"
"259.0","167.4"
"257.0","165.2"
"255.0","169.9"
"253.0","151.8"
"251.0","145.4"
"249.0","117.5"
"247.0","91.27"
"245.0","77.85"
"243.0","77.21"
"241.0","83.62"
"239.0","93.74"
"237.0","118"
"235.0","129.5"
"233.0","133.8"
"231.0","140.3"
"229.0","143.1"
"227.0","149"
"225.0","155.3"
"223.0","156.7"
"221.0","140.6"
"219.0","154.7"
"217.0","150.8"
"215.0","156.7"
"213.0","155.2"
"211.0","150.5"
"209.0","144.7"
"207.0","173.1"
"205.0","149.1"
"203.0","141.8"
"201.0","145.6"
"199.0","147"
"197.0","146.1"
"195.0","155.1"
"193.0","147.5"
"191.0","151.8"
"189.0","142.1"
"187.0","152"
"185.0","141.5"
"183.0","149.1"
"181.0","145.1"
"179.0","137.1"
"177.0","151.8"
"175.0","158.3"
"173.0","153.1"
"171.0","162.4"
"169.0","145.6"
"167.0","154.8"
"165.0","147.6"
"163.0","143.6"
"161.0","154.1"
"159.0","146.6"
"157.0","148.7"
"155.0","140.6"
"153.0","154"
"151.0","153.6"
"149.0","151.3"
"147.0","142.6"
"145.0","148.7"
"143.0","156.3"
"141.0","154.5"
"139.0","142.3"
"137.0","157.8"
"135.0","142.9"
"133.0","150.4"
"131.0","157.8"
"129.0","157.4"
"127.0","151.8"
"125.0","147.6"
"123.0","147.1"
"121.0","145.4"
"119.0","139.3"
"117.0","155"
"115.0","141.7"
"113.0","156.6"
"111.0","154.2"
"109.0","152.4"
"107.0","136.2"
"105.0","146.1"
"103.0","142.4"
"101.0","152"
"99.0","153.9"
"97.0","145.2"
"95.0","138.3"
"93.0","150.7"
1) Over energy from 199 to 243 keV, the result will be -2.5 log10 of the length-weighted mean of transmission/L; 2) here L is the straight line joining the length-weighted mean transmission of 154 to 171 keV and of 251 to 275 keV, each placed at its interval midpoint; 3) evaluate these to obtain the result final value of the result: 0.14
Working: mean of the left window 149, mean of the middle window 140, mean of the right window 167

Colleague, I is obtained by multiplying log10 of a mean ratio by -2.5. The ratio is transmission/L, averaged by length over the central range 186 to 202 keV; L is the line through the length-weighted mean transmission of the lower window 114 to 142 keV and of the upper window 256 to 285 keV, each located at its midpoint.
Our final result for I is 0.07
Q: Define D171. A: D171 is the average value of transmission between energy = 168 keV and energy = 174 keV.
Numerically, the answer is 154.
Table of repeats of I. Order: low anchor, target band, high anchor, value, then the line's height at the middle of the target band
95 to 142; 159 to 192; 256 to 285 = 0.05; 157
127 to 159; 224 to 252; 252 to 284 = 0.35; 164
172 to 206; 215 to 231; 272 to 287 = 0.05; 156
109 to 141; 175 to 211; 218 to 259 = -0.08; 138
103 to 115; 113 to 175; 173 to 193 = -0.02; 148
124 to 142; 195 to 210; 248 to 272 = 0.05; 157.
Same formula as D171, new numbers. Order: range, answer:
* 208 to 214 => 150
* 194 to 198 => 151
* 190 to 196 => 151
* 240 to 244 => 80.4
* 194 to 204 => 147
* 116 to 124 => 147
